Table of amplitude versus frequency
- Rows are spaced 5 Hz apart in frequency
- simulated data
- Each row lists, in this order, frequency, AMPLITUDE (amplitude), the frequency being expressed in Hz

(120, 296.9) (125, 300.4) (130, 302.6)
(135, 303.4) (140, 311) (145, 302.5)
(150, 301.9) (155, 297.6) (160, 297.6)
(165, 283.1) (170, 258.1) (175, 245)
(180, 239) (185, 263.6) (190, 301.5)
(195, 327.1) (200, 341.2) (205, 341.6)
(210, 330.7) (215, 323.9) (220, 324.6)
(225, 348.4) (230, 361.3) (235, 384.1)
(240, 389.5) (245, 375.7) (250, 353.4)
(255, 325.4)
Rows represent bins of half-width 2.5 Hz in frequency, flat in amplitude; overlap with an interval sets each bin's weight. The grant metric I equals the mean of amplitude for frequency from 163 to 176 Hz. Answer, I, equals 263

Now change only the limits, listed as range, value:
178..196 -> 280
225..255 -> 367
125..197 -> 288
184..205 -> 316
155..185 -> 267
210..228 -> 333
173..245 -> 325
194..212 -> 336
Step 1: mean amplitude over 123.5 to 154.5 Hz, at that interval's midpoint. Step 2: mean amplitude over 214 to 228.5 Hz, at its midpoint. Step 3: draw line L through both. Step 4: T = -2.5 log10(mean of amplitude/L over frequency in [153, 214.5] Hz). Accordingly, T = 0.09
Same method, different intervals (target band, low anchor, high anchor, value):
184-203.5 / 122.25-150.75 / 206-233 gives 0.05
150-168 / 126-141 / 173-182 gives -0.10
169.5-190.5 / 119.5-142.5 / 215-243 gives 0.27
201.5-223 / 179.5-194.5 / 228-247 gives -0.01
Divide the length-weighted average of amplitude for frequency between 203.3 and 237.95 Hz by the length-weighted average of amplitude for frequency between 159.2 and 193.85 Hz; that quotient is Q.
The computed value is 1.28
